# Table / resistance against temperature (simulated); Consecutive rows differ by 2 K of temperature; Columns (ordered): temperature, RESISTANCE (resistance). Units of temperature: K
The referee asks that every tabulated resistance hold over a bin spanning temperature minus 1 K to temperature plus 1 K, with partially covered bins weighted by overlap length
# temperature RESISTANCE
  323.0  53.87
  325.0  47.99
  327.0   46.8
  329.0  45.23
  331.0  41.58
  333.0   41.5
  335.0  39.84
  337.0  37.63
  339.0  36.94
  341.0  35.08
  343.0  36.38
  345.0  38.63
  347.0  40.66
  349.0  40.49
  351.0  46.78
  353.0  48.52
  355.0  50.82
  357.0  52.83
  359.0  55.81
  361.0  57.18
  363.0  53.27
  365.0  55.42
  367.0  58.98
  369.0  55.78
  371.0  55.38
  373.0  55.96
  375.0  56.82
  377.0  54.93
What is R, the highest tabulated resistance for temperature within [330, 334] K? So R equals 41.58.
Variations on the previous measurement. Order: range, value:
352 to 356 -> 50.82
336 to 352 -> 46.78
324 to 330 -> 47.99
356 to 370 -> 58.98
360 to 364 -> 57.18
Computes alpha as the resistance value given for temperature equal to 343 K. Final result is 36.38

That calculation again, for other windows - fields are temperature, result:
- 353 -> 48.52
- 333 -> 41.5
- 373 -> 55.96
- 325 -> 47.99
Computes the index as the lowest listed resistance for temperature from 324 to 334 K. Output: 41.5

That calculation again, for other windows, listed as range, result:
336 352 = 35.08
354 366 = 50.82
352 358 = 48.52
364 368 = 55.42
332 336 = 39.84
